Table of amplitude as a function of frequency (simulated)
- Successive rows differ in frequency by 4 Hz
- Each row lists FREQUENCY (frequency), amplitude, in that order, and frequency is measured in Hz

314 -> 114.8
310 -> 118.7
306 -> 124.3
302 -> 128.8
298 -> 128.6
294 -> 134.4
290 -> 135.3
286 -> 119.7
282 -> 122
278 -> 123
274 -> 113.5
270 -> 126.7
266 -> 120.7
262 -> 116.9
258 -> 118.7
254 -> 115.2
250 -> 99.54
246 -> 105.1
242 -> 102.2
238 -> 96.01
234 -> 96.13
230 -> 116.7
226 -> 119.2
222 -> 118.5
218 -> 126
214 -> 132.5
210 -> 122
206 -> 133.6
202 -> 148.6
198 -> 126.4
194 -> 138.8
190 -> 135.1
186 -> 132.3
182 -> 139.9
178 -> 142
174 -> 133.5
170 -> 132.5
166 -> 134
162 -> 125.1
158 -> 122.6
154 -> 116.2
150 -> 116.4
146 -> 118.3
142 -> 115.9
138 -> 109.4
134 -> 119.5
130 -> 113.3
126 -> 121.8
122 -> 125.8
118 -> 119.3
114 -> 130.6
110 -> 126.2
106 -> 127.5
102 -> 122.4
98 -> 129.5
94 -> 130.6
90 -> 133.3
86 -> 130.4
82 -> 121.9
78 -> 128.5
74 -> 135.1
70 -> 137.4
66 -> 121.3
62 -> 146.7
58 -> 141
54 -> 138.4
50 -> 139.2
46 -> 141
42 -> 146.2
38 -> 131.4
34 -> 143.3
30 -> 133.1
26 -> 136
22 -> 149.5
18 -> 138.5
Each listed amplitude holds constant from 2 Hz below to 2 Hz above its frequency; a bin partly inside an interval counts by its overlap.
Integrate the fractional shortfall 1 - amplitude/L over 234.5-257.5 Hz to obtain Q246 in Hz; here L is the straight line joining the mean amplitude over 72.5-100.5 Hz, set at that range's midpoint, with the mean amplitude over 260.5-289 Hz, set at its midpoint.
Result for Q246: 3.4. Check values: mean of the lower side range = 130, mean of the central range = 104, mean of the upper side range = 121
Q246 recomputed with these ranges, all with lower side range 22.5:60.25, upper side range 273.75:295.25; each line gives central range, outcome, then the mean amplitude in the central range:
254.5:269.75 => 0.9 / 119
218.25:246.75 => 4.3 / 109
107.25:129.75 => 1.8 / 124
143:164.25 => 2.1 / 120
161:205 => -1.5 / 135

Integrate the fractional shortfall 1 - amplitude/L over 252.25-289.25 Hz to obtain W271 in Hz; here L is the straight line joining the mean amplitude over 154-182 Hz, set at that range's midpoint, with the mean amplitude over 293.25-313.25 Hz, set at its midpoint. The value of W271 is 2.0 Hz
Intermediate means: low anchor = 131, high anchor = 126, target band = 120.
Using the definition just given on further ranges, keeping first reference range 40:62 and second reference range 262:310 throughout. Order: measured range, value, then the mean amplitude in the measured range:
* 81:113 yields 2.4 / 128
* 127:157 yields 4.2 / 116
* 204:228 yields 0.8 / 125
